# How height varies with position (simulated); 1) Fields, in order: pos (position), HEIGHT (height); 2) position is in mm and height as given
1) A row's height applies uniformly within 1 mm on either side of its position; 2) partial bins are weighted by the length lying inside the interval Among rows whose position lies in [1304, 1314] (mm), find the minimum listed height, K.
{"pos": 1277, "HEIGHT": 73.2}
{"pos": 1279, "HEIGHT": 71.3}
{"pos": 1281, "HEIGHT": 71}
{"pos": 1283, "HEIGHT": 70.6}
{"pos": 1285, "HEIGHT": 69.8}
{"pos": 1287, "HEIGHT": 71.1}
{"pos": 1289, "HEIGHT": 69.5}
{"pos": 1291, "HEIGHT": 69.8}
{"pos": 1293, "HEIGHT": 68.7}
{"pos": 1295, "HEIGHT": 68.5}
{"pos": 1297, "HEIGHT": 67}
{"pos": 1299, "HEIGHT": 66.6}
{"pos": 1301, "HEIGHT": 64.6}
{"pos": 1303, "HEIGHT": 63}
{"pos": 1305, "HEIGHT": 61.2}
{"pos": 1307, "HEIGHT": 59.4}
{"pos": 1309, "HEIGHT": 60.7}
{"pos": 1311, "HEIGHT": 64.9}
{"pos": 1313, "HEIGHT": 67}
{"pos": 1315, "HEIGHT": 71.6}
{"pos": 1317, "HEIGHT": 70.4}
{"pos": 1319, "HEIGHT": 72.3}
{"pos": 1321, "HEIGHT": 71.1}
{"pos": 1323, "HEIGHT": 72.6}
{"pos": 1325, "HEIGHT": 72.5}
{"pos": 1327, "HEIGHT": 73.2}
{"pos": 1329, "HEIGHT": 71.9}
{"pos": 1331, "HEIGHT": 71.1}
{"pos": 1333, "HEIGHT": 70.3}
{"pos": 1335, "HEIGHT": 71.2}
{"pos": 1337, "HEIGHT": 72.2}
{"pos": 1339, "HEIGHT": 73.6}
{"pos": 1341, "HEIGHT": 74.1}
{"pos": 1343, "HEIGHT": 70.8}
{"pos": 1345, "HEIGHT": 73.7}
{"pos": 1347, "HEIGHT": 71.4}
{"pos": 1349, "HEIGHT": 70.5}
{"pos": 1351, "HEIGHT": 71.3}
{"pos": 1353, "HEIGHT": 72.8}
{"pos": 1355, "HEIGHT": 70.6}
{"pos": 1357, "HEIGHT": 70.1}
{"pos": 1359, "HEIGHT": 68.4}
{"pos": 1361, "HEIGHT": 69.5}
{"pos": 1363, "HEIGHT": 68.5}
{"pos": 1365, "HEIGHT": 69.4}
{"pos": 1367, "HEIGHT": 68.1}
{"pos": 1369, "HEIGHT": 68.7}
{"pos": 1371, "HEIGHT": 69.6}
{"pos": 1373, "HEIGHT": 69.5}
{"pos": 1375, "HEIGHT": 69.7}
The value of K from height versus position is 59.4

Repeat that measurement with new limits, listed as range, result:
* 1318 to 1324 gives 71.1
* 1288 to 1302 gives 64.6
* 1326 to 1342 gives 70.3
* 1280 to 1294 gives 68.7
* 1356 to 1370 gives 68.1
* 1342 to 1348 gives 70.8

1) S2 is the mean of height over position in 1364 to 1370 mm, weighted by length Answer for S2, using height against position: 68.7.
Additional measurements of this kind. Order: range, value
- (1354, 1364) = 69.4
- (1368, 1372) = 69.2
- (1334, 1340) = 72.3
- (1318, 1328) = 72.3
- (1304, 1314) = 62.6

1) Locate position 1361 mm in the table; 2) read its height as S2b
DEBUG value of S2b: 69.5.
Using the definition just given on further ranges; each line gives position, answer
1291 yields 69.8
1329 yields 71.9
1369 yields 68.7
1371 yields 69.6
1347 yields 71.4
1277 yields 73.2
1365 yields 69.4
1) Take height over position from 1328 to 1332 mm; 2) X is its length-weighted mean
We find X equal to 71.5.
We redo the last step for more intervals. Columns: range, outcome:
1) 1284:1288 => 70.4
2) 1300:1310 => 61.8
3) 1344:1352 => 71.7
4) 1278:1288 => 70.8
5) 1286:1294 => 69.8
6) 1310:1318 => 68.5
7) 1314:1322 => 71.3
